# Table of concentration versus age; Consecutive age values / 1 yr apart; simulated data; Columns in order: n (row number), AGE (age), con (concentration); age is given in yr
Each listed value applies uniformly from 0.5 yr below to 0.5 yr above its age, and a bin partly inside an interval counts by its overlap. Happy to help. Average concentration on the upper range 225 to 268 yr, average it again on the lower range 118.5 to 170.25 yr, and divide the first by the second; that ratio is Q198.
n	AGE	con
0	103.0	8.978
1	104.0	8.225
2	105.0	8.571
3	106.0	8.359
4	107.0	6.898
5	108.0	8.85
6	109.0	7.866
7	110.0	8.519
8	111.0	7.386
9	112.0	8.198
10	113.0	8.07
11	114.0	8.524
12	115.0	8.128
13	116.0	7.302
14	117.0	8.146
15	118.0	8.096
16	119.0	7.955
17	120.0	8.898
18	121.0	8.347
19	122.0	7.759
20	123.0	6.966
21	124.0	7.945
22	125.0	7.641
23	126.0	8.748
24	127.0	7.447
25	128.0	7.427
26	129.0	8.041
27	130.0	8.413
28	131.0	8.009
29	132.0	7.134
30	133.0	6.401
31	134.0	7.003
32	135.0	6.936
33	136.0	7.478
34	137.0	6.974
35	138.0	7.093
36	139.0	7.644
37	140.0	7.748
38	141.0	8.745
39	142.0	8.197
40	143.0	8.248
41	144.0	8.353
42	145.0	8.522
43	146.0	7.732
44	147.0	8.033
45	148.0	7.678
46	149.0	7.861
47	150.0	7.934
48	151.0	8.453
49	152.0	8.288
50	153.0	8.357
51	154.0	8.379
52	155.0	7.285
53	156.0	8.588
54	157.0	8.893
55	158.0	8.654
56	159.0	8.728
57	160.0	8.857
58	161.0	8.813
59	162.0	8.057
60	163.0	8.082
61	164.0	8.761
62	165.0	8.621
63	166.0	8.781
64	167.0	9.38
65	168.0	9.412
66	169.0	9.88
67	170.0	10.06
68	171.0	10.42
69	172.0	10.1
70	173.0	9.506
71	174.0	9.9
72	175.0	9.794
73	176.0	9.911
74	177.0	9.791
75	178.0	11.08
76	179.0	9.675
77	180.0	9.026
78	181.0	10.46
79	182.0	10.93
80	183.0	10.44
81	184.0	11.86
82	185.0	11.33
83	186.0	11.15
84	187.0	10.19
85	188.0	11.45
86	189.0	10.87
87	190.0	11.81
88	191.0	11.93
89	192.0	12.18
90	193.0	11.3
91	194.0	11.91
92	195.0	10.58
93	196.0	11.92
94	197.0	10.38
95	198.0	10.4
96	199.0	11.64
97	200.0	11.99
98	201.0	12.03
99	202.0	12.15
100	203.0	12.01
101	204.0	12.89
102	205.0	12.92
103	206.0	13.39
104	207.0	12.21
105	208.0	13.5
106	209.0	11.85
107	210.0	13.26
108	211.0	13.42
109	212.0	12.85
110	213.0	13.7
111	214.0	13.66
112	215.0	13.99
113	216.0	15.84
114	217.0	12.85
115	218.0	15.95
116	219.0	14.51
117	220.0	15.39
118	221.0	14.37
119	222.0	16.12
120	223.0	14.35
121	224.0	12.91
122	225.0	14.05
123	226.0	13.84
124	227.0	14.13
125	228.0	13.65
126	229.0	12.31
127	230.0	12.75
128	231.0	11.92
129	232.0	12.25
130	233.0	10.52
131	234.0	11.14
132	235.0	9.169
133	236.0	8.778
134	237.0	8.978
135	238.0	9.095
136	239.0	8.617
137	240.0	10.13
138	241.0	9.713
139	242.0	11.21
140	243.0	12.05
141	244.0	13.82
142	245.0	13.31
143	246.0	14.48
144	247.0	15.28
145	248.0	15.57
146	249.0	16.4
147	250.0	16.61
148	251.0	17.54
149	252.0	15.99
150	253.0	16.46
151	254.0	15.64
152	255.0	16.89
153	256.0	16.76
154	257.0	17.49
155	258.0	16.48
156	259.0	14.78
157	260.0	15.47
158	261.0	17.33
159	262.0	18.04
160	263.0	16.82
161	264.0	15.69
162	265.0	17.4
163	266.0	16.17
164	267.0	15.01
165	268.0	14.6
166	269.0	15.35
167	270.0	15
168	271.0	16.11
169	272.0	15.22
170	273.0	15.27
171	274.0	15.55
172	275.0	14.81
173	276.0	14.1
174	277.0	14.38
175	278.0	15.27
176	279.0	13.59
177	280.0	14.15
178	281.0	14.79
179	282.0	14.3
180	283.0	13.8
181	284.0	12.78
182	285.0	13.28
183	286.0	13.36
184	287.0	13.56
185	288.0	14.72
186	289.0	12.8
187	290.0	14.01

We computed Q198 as 1.7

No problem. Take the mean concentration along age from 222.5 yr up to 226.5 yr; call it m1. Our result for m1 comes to 13.8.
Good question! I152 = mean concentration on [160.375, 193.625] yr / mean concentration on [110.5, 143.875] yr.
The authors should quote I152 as 1.3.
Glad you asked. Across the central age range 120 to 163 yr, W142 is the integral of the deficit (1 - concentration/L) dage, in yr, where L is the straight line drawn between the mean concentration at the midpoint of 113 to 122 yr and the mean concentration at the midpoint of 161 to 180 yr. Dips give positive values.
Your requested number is 3.9 yr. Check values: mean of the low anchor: 8.15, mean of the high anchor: 9.48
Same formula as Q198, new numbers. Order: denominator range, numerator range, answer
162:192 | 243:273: 1.56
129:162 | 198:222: 1.67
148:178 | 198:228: 1.50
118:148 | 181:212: 1.51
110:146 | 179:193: 1.41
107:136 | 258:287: 1.92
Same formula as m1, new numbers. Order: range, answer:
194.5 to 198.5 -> 10.8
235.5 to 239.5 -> 8.87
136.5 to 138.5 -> 7.03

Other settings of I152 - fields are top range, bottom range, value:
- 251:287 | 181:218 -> 1.26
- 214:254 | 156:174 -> 1.45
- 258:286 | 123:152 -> 1.95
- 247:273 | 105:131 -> 2.02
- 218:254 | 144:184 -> 1.45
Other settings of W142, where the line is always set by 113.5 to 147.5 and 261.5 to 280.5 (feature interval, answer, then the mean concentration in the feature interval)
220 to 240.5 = 1.7 yr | 12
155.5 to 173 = 1.0 yr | 9.08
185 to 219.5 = -2.1 yr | 12.4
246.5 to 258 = -1.6 yr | 16.4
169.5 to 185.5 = 0.1 yr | 10.3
